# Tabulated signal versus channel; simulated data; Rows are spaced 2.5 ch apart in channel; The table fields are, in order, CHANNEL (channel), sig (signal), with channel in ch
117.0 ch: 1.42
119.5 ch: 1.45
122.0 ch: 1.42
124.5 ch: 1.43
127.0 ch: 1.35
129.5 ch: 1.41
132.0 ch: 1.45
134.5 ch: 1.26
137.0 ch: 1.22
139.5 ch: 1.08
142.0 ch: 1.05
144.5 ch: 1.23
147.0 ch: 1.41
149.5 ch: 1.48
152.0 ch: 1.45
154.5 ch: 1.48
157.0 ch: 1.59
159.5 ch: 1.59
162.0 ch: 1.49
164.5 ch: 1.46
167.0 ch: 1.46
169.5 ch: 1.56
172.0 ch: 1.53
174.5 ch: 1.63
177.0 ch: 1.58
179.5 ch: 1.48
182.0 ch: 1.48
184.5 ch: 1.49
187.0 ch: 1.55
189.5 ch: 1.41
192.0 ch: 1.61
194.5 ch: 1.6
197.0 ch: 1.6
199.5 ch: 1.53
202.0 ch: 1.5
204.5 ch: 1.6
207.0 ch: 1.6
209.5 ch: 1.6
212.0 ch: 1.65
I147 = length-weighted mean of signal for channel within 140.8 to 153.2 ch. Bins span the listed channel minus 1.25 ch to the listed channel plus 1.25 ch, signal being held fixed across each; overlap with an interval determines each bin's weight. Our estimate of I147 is 1.32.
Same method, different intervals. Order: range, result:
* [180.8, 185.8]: 1.49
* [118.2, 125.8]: 1.43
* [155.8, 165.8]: 1.53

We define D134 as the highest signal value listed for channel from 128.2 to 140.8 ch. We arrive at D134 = 1.45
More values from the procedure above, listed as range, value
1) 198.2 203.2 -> 1.53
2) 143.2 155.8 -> 1.48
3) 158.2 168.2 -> 1.59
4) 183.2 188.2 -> 1.55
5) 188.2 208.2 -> 1.61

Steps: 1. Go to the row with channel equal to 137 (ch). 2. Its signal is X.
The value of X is 1.22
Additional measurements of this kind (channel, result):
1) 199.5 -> 1.53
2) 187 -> 1.55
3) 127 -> 1.35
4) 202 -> 1.5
